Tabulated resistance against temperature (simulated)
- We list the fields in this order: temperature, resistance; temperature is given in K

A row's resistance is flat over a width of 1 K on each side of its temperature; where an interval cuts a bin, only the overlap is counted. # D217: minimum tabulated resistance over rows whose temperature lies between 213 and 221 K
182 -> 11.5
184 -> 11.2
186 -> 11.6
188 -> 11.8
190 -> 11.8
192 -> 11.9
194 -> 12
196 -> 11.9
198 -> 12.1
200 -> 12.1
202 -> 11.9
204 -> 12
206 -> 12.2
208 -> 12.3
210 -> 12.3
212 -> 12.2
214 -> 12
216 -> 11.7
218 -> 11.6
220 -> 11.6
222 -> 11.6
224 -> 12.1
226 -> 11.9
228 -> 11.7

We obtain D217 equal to 11.6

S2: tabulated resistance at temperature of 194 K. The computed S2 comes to 12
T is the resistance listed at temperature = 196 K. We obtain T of 11.9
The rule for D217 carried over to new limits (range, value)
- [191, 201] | 11.9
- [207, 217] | 11.7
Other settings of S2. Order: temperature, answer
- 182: 11.5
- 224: 12.1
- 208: 12.3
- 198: 12.1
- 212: 12.2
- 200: 12.1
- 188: 11.8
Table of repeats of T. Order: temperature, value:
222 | 11.6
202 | 11.9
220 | 11.6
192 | 11.9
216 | 11.7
